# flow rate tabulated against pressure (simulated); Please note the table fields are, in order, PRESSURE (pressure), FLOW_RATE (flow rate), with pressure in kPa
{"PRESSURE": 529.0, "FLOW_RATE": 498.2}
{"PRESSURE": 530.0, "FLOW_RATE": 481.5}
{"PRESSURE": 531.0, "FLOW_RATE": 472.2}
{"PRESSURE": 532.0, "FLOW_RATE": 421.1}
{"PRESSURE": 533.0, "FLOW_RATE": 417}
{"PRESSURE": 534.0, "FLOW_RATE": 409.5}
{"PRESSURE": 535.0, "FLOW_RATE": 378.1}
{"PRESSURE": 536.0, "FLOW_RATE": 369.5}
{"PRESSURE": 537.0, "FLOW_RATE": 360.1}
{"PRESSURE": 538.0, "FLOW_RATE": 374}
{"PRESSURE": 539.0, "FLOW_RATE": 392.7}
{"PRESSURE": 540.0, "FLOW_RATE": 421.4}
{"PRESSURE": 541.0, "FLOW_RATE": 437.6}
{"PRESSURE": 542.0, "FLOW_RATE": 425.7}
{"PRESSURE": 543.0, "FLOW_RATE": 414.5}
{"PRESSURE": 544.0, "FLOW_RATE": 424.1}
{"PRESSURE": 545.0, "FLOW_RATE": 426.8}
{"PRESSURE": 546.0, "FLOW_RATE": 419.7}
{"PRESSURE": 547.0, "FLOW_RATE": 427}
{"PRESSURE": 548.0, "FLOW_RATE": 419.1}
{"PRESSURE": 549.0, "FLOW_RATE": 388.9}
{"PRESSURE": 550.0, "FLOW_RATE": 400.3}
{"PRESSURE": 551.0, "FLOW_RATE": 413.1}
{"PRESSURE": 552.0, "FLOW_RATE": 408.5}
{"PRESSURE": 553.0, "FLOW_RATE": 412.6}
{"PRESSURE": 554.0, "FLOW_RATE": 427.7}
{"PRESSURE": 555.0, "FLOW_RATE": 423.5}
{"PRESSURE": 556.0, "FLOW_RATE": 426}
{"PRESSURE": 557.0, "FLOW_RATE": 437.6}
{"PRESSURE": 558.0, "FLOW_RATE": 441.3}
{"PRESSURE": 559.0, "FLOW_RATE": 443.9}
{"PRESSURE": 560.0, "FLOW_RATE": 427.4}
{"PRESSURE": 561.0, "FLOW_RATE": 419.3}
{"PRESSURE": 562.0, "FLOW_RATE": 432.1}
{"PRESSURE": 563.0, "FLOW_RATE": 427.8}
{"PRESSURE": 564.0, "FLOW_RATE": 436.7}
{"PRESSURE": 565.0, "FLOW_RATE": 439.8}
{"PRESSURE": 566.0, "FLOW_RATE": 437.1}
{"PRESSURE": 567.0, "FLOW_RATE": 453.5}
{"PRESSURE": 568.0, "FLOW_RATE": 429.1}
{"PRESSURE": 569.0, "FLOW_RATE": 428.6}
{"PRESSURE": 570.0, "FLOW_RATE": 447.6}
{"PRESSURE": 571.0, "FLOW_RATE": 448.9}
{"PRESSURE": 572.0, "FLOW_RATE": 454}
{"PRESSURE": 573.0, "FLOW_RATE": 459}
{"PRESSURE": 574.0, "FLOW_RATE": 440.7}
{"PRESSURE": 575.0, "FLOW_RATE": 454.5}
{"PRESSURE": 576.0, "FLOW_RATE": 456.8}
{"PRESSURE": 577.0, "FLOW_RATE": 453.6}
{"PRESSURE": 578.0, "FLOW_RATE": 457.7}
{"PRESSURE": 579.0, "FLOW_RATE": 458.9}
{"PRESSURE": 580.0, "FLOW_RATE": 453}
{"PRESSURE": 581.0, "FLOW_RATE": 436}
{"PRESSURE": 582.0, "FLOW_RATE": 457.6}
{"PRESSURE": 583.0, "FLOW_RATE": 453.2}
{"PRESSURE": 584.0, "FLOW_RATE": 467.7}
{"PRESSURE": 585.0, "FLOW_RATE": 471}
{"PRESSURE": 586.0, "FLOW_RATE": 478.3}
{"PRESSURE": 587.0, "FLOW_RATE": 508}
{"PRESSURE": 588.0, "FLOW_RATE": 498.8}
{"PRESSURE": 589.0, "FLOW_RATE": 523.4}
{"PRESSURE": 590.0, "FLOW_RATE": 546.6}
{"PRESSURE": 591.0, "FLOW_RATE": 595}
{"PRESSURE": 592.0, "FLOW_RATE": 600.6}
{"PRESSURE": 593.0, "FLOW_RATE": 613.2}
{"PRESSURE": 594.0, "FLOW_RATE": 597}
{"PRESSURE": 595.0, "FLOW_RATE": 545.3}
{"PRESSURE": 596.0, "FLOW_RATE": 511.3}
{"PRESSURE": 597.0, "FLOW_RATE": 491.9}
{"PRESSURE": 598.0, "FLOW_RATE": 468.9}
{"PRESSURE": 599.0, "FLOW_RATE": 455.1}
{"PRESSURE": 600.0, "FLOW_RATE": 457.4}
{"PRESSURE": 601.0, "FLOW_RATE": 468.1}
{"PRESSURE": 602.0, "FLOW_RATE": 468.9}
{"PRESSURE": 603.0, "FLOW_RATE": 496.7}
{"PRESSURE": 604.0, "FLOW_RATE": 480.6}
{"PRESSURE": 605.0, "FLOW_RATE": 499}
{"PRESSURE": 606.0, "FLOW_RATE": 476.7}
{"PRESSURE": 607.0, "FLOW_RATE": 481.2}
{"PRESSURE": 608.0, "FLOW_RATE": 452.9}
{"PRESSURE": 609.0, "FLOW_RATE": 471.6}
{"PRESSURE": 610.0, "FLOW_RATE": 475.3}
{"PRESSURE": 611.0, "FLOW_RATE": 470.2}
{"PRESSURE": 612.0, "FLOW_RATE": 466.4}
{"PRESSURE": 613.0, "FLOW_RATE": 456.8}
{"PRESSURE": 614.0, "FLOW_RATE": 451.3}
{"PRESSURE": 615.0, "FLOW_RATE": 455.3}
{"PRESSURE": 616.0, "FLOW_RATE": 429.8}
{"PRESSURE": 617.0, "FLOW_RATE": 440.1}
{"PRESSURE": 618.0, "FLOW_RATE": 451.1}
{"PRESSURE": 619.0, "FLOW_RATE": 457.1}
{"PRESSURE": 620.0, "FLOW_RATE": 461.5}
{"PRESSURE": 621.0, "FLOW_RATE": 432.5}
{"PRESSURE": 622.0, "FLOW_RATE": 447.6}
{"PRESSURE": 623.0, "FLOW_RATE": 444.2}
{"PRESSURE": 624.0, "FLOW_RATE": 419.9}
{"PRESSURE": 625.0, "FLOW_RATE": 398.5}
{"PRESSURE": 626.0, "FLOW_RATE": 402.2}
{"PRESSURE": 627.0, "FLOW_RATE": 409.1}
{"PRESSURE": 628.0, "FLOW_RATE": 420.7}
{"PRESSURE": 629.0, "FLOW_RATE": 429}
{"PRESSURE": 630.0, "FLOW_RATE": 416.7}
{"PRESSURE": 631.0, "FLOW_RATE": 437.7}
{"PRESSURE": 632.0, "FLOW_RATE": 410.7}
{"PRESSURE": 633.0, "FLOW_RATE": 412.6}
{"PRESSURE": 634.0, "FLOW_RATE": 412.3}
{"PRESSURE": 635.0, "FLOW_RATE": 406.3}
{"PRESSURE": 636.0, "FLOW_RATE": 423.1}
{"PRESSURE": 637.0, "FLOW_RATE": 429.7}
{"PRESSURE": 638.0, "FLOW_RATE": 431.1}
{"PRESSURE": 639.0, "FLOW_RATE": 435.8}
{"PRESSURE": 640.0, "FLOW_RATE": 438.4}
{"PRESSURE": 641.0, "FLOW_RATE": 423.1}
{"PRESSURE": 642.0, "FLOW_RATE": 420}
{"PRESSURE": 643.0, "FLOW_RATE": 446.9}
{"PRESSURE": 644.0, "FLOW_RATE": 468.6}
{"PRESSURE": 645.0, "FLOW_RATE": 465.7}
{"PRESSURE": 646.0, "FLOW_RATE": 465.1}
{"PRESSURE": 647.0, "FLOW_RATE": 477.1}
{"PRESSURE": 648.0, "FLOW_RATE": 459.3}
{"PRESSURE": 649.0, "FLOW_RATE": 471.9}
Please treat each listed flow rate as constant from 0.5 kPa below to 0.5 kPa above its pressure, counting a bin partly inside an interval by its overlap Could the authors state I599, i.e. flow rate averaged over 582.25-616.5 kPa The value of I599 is 493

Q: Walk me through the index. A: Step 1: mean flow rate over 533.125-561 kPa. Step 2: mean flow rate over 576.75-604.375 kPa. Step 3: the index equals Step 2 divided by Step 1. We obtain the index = 1.20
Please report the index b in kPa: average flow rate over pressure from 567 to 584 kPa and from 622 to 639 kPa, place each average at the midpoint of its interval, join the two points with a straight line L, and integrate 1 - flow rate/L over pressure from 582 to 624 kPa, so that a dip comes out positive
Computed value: -4.8 kPa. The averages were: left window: 450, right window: 420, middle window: 485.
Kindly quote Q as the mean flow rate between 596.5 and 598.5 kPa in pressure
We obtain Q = 480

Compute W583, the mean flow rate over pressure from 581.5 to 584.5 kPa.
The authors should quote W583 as 460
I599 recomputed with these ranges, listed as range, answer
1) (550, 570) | 429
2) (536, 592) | 443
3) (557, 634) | 462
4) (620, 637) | 422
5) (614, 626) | 439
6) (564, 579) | 447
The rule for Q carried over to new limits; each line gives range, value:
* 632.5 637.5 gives 417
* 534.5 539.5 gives 375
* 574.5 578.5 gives 456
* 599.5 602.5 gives 465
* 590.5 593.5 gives 603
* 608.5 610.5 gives 473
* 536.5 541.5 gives 397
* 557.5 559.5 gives 443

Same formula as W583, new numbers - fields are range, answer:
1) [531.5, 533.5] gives 419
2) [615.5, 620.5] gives 448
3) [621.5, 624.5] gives 437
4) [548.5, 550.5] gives 395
